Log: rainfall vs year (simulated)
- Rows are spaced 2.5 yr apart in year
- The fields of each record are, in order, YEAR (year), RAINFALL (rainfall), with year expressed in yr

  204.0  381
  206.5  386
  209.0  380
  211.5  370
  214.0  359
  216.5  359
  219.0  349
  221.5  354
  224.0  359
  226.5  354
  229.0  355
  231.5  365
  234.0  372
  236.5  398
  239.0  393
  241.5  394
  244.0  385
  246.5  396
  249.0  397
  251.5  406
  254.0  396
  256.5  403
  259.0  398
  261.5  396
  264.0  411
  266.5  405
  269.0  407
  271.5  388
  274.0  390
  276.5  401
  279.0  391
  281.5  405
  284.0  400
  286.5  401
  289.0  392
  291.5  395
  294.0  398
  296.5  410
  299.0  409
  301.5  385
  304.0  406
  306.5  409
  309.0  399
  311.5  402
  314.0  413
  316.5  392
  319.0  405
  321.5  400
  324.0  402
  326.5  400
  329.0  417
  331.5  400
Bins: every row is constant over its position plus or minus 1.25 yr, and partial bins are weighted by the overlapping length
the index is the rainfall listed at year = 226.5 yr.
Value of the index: 354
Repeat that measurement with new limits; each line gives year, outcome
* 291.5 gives 395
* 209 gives 380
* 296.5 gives 410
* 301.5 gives 385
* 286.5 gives 401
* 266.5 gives 405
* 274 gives 390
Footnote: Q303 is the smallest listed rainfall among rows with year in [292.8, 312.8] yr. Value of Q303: 385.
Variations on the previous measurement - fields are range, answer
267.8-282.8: 388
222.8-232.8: 354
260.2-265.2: 396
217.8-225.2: 349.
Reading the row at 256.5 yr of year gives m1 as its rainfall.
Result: 403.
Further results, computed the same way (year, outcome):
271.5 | 388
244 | 385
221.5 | 354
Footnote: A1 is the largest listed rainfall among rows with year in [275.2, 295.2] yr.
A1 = 405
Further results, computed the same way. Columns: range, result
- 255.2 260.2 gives 403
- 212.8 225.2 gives 359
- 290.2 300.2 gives 410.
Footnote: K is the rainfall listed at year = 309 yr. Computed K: 399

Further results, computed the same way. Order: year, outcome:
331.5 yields 400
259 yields 398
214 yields 359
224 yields 359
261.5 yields 396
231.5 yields 365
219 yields 349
